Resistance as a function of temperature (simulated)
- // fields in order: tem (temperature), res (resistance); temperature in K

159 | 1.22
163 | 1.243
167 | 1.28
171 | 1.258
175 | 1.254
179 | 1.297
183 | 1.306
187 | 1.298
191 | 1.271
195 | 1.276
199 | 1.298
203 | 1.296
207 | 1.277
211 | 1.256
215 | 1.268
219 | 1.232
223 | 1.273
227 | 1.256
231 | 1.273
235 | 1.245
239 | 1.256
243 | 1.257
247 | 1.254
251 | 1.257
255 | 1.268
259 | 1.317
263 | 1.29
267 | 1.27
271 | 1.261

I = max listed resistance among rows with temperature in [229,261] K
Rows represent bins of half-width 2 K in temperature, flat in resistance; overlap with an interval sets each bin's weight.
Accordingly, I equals 1.317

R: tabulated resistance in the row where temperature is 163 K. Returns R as 1.243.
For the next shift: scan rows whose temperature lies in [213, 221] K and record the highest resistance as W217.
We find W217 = 1.268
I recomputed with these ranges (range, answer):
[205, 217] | 1.277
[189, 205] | 1.298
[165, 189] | 1.306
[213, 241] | 1.273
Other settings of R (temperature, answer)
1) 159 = 1.22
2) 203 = 1.296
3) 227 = 1.256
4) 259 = 1.317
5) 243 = 1.257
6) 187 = 1.298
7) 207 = 1.277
